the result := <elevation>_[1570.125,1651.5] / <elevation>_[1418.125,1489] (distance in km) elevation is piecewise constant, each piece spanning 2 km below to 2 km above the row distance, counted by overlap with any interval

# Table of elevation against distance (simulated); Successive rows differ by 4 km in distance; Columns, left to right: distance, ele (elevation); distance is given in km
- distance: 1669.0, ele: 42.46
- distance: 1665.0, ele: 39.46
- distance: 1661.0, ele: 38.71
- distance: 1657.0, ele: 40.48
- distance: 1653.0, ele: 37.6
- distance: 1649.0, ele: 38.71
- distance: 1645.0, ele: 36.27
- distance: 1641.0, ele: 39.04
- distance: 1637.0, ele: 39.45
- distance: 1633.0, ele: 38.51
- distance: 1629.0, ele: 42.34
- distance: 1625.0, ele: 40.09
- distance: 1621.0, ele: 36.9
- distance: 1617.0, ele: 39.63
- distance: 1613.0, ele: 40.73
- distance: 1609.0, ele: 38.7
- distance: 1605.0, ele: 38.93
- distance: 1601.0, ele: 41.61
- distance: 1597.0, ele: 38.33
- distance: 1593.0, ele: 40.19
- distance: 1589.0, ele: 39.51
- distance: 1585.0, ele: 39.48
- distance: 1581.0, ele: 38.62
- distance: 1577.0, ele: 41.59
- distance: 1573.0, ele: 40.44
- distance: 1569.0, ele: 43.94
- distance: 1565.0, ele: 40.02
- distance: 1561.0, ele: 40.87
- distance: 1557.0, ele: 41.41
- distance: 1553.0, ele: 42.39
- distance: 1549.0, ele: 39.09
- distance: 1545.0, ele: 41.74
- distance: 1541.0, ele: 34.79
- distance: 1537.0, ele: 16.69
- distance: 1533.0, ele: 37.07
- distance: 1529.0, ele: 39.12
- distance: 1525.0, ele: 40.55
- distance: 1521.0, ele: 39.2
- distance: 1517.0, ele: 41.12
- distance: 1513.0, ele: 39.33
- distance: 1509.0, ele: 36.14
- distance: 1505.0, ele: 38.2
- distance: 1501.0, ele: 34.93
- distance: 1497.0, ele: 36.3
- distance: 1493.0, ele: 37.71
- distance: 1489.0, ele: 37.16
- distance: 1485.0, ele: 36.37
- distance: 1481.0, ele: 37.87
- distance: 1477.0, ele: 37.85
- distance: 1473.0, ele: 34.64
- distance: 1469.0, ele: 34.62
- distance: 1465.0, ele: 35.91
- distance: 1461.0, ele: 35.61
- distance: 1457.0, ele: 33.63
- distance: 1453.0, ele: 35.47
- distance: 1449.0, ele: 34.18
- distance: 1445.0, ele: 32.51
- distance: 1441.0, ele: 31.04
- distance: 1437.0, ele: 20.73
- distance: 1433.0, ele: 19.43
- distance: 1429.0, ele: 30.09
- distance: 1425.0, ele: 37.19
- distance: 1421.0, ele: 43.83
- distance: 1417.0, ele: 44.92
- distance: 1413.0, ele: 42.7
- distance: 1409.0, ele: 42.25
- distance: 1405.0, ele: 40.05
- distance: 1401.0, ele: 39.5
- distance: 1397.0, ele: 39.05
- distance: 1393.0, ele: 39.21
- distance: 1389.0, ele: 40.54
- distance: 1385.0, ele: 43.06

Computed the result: 1.17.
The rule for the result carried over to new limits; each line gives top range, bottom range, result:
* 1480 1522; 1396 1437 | 1.02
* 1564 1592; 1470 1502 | 1.11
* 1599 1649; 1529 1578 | 1.03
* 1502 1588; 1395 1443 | 1.08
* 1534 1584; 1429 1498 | 1.15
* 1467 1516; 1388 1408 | 0.93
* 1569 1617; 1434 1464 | 1.27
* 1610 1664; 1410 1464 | 1.15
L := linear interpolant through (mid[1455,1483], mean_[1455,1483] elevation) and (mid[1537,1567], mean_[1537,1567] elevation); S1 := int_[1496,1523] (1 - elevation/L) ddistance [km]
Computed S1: -0.6 km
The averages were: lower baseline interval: 35.7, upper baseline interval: 38.5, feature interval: 37.9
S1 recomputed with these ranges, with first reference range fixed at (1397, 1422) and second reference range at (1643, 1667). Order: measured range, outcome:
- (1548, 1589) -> -1.1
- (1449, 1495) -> 5.6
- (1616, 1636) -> -0.3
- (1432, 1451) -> 6.2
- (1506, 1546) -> 3.8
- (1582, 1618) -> -0.3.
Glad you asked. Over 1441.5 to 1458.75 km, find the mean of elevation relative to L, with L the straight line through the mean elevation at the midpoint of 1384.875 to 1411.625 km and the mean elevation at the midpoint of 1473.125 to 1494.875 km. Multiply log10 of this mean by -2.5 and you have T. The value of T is 0.14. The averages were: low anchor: 40.4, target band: 33.7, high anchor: 37.2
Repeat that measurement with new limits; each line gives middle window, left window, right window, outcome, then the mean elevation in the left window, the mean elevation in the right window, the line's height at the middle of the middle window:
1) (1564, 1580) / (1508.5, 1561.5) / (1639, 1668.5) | -0.09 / 37.8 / 38.8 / 38.1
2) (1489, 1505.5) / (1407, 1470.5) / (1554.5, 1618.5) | 0.00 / 34.6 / 40.3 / 36.9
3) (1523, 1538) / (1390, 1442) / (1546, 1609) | 0.14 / 36.3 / 40.4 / 39.2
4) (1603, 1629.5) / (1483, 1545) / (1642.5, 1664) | -0.04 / 36.5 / 38.4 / 37.9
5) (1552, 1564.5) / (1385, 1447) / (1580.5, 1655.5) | -0.08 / 36.4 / 39.2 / 38.4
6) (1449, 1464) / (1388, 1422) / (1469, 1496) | 0.10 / 41.3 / 36.7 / 38.3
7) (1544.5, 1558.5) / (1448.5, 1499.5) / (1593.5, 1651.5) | -0.09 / 36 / 39.2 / 37.7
